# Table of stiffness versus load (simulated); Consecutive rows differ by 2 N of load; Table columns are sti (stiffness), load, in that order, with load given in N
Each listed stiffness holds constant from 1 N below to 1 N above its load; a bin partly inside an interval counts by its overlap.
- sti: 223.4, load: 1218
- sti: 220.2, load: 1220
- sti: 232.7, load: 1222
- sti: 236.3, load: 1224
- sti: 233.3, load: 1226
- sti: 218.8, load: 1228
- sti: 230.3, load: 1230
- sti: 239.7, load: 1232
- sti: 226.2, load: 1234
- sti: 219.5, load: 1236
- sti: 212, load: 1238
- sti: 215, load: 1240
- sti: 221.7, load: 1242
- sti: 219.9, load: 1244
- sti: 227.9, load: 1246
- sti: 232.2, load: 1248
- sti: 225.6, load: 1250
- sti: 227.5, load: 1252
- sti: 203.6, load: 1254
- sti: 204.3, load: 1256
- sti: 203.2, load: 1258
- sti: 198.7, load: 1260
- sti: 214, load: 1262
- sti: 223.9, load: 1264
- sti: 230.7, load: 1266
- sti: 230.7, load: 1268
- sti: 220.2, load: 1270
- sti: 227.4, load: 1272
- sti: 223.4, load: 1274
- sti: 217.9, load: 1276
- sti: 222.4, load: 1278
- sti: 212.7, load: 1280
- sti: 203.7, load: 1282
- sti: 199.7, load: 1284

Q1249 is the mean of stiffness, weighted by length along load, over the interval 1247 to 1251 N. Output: 229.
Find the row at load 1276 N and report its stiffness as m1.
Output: 217.9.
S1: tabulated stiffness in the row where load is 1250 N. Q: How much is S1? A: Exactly 225.6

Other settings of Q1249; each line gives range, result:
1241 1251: 225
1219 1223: 226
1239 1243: 218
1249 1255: 219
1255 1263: 205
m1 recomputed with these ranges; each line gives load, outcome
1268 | 230.7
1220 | 220.2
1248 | 232.2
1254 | 203.6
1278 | 222.4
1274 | 223.4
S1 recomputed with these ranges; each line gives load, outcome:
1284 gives 199.7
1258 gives 203.2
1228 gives 218.8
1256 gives 204.3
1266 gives 230.7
